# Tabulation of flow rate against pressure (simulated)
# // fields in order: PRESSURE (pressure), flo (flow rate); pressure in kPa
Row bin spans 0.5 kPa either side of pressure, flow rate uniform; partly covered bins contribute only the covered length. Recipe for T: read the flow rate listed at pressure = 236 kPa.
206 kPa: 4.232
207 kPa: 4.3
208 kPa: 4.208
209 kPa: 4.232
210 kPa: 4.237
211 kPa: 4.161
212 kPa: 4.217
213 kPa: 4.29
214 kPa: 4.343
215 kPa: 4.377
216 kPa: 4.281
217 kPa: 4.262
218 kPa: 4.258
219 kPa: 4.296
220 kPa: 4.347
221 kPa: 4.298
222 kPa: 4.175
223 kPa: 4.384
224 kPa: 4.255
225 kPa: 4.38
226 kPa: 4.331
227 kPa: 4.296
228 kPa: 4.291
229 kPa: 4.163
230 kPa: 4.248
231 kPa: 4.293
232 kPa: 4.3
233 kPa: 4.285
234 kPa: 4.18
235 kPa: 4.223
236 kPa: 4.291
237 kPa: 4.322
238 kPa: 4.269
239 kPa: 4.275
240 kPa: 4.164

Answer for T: 4.291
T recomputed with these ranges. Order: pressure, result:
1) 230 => 4.248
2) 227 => 4.296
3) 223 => 4.384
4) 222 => 4.175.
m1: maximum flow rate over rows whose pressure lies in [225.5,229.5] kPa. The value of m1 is 4.331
